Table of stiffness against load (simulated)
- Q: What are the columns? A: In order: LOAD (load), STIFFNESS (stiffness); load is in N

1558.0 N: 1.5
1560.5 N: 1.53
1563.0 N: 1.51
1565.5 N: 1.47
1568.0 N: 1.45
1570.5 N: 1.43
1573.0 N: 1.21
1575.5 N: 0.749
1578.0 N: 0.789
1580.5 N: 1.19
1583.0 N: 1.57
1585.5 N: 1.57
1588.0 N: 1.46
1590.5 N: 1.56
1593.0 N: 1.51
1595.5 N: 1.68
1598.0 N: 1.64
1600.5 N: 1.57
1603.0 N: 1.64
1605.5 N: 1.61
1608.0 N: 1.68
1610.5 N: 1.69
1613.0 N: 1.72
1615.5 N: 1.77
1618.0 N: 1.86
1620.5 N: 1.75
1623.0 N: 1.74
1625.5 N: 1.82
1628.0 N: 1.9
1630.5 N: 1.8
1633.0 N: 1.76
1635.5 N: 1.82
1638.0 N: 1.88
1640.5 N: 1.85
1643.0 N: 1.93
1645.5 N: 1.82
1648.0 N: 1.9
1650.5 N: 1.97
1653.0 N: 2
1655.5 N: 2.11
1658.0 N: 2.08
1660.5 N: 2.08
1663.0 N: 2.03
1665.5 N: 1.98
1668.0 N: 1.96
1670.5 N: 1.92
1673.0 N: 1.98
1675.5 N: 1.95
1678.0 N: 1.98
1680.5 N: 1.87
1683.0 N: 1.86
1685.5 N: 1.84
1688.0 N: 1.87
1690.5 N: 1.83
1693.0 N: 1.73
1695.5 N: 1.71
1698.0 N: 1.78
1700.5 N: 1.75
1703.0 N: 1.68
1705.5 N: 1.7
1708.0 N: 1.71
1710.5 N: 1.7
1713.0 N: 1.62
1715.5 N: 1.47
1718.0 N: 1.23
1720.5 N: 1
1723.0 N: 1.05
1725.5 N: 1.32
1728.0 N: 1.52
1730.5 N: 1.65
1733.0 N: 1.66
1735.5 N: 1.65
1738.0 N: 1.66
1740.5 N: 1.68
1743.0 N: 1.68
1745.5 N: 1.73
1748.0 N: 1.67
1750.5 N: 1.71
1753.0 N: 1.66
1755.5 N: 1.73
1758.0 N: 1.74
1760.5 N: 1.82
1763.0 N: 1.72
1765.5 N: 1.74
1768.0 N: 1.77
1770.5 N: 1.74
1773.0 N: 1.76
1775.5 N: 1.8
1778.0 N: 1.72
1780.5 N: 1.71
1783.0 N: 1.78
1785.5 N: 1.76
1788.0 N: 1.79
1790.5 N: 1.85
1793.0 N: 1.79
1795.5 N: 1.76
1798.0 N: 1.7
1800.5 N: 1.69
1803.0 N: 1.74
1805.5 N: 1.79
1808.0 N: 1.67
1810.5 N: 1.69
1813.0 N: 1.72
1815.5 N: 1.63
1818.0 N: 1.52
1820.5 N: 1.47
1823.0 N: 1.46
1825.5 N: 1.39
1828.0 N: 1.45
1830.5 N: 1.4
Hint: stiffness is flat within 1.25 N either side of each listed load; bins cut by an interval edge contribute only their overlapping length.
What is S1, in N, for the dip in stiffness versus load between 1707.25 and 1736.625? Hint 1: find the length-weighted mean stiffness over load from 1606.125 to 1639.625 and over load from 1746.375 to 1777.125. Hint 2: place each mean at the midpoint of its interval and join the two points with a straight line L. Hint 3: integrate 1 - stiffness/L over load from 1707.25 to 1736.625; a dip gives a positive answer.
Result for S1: 4.87 N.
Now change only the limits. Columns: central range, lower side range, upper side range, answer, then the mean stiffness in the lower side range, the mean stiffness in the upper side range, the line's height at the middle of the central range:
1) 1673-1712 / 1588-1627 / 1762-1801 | -2.0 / 1.68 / 1.76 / 1.72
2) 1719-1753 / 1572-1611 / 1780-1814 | 2.4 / 1.44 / 1.75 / 1.66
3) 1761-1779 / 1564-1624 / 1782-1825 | -1.0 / 1.51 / 1.69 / 1.66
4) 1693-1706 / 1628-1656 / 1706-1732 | -1.5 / 1.89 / 1.44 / 1.55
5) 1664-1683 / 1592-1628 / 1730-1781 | -2.6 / 1.7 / 1.72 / 1.71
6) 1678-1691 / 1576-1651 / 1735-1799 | -1.3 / 1.67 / 1.74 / 1.7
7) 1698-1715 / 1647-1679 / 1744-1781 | 1.7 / 2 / 1.73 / 1.88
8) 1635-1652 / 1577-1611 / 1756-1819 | -3.4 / 1.51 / 1.74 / 1.57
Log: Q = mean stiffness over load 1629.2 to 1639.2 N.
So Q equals 1.82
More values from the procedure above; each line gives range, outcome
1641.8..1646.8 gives 1.87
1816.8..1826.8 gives 1.46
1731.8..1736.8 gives 1.65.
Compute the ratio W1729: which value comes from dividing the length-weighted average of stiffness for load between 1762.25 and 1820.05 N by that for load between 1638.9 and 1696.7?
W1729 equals 0.9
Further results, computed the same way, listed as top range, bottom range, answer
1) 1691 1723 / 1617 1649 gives 0.86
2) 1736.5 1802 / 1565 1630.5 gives 1.12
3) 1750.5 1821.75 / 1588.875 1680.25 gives 0.94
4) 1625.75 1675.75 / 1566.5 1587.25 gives 1.54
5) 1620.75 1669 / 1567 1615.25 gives 1.31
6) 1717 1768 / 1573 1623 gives 1.04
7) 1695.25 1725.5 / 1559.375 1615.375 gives 1.03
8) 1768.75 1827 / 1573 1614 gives 1.15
